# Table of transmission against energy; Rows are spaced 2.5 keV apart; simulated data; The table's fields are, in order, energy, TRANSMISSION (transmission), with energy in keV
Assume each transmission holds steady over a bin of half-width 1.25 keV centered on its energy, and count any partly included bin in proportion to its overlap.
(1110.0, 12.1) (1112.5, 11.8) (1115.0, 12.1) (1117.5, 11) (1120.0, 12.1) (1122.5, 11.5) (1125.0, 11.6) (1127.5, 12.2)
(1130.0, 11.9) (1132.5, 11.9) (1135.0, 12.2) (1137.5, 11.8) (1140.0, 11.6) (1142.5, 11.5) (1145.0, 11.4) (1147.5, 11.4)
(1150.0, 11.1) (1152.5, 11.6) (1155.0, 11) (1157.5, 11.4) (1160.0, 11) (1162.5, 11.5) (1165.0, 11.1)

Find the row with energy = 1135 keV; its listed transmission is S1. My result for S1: 12.2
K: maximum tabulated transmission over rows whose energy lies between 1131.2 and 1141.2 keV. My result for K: 12.2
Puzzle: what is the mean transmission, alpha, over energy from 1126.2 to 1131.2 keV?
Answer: 12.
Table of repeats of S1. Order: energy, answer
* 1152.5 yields 11.6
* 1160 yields 11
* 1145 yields 11.4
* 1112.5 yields 11.8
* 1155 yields 11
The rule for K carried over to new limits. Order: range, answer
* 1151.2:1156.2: 11.6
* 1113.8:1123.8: 12.1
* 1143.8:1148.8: 11.4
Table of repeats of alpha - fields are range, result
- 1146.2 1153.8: 11.4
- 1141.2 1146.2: 11.5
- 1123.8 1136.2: 12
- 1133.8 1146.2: 11.7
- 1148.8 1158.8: 11.3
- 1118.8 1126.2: 11.7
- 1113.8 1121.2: 11.7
